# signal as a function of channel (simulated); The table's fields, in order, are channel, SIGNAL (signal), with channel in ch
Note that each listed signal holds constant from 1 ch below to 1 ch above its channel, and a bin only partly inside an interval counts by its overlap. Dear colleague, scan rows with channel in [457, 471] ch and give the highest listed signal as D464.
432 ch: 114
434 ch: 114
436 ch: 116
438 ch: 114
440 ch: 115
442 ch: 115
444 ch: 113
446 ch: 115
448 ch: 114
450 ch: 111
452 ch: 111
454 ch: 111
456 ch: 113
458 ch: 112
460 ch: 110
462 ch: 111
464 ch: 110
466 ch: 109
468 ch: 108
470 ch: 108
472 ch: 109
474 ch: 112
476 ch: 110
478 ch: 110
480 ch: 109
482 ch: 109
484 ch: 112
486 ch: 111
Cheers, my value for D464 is 112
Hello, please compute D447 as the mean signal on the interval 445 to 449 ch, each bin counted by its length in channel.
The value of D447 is 114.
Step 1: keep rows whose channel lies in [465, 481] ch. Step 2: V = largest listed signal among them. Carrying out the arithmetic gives 112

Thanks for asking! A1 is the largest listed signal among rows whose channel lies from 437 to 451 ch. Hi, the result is 115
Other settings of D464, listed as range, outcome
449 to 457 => 113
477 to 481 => 110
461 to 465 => 111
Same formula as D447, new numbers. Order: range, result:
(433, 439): 115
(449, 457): 112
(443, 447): 114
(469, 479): 110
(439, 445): 114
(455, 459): 112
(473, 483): 110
